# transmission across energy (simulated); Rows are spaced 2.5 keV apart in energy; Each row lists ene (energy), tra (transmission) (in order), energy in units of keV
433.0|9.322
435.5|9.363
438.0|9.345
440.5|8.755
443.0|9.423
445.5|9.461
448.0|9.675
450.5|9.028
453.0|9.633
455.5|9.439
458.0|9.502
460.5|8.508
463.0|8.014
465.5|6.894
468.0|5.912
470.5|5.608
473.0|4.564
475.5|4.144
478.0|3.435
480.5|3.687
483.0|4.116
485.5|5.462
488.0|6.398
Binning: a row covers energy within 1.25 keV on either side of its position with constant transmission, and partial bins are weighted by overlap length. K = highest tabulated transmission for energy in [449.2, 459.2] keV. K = 9.633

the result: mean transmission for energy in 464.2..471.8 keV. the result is 6.14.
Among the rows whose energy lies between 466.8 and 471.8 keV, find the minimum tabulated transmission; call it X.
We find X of 5.608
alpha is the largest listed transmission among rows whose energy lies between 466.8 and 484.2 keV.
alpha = 5.912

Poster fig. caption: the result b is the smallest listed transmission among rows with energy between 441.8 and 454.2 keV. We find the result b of 9.028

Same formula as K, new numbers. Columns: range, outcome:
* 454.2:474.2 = 9.502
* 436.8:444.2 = 9.423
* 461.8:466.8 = 8.014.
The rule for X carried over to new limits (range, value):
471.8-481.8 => 3.435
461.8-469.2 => 5.912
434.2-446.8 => 8.755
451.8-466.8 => 6.894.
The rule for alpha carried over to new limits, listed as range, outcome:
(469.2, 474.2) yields 5.608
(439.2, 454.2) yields 9.675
